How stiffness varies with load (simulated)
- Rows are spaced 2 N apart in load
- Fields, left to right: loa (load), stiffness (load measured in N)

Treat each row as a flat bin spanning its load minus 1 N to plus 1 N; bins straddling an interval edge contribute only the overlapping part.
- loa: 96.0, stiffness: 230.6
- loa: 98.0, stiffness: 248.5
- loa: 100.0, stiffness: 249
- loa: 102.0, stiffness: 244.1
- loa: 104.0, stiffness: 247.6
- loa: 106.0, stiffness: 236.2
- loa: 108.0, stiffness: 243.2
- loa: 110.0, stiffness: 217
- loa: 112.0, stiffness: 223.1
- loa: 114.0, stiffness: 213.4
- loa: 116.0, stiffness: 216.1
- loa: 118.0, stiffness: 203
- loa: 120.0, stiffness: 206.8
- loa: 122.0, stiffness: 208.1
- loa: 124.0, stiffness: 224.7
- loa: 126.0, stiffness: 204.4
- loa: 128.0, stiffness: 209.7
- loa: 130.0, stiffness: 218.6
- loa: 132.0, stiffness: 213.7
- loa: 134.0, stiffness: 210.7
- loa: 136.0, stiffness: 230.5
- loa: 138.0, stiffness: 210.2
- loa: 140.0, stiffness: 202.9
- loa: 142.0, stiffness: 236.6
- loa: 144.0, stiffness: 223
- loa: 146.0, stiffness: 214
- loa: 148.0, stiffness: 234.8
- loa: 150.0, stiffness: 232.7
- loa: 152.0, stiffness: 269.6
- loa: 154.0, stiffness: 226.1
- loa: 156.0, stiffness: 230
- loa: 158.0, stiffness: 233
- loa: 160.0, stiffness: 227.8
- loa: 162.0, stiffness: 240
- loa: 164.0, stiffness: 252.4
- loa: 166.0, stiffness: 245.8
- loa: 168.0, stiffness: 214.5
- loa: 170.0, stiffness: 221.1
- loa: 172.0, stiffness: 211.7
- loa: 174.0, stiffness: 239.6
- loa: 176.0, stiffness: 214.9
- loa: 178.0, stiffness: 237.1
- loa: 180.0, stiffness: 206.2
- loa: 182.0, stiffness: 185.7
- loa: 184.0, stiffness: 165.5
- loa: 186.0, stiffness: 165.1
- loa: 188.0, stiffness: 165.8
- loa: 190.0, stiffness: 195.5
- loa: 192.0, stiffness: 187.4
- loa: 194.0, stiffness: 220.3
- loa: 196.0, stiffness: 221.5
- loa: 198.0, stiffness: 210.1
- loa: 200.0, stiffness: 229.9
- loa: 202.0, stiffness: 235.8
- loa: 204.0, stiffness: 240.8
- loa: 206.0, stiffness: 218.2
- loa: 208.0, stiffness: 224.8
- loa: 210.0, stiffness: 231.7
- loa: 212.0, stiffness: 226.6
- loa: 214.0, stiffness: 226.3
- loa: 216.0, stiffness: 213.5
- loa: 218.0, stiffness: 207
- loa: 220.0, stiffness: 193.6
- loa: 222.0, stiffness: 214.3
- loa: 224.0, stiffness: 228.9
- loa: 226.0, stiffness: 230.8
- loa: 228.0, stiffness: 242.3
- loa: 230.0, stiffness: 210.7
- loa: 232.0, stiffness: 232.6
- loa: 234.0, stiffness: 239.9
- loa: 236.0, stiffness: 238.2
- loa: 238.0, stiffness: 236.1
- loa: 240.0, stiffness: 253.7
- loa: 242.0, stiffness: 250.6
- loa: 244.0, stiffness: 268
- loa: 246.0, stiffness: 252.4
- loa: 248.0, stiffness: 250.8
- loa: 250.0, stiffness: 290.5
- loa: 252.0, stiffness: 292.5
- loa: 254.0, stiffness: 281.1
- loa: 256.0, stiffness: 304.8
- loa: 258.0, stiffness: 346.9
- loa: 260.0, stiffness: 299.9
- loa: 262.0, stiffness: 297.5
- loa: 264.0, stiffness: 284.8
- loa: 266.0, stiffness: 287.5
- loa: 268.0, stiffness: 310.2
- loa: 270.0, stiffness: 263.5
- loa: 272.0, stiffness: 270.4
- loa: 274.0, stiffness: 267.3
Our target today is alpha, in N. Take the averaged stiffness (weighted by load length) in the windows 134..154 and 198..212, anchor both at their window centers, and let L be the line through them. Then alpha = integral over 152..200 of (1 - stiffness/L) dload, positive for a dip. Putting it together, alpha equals 2.7 N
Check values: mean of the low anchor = 227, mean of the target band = 215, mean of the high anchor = 229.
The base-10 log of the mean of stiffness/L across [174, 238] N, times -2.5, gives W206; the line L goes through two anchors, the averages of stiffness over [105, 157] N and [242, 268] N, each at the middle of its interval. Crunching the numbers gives 0.21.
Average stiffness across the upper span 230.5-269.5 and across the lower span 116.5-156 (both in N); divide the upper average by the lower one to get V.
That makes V 1.24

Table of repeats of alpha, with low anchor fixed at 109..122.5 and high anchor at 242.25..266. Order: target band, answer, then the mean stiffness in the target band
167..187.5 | 3.36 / 205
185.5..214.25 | 4.93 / 214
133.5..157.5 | 0.15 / 227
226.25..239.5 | 2.00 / 234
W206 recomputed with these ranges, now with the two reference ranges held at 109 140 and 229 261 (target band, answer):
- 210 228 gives 0.16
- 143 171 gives -0.03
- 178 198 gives 0.24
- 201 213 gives 0.09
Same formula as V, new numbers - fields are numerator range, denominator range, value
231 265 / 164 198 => 1.31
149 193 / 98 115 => 0.92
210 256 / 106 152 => 1.10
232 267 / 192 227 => 1.24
